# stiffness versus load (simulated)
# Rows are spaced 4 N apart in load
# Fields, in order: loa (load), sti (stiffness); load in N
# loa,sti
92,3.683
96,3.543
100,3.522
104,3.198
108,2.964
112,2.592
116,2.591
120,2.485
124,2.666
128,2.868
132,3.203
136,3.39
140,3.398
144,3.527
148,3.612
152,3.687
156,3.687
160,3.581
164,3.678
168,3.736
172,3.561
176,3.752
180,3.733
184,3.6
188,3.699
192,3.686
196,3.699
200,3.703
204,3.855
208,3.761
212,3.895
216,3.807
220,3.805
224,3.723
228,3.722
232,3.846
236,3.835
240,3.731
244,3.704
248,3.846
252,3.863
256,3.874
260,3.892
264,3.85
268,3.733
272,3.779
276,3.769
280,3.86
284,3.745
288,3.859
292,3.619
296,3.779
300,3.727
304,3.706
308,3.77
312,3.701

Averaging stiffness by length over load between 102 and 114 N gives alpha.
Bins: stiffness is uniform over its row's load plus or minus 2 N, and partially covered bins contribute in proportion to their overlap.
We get 2.92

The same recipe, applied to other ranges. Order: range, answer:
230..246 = 3.78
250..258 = 3.87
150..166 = 3.66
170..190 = 3.67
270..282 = 3.8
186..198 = 3.69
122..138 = 3.03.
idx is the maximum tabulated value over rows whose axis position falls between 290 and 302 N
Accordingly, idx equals 3.779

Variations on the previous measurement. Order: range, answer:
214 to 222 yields 3.807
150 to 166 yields 3.687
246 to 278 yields 3.892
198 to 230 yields 3.895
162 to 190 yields 3.752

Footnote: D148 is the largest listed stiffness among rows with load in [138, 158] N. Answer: 3.687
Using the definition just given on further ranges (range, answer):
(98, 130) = 3.522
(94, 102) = 3.543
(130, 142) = 3.398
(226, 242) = 3.846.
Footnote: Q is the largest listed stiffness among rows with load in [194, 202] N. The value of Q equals 3.703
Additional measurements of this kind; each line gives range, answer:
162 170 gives 3.736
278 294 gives 3.86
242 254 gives 3.863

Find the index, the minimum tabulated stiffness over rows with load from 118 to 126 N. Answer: 2.485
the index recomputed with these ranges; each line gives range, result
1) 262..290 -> 3.733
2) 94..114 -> 2.592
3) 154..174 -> 3.561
